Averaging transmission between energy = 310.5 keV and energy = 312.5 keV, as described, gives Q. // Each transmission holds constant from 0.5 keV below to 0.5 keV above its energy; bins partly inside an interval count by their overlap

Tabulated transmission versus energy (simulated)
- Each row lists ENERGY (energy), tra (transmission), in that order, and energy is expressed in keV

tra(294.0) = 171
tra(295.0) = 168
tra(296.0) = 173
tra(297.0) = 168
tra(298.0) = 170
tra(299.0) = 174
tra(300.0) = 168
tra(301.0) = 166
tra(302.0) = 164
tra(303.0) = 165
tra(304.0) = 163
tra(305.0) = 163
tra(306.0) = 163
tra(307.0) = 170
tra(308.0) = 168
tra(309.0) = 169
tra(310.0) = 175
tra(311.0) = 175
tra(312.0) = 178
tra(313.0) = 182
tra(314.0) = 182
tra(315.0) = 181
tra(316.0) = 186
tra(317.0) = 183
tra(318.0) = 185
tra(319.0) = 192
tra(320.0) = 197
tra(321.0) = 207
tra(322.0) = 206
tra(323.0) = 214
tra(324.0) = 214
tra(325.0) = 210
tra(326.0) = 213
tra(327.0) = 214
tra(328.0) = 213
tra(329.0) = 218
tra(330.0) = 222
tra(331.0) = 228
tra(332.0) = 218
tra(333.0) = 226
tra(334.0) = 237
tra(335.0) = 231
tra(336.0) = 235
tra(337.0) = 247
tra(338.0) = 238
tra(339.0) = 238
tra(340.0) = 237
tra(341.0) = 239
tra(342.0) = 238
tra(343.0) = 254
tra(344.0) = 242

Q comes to 176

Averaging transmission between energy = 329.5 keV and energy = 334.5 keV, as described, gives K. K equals 226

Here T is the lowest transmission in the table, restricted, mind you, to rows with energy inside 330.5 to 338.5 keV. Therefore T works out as 218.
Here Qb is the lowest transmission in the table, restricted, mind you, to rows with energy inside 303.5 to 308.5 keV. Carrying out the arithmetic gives 163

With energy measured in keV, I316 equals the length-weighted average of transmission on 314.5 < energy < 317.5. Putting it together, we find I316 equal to 183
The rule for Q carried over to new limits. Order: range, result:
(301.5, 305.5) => 164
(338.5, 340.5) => 238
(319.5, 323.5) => 206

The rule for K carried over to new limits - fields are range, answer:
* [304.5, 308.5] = 166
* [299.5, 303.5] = 166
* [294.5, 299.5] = 171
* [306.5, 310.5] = 170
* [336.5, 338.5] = 242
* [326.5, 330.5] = 217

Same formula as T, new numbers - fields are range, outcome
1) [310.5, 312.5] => 175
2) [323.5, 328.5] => 210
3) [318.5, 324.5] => 192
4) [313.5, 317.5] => 181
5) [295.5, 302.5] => 164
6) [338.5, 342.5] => 237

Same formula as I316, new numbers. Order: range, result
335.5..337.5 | 241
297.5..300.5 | 171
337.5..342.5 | 238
